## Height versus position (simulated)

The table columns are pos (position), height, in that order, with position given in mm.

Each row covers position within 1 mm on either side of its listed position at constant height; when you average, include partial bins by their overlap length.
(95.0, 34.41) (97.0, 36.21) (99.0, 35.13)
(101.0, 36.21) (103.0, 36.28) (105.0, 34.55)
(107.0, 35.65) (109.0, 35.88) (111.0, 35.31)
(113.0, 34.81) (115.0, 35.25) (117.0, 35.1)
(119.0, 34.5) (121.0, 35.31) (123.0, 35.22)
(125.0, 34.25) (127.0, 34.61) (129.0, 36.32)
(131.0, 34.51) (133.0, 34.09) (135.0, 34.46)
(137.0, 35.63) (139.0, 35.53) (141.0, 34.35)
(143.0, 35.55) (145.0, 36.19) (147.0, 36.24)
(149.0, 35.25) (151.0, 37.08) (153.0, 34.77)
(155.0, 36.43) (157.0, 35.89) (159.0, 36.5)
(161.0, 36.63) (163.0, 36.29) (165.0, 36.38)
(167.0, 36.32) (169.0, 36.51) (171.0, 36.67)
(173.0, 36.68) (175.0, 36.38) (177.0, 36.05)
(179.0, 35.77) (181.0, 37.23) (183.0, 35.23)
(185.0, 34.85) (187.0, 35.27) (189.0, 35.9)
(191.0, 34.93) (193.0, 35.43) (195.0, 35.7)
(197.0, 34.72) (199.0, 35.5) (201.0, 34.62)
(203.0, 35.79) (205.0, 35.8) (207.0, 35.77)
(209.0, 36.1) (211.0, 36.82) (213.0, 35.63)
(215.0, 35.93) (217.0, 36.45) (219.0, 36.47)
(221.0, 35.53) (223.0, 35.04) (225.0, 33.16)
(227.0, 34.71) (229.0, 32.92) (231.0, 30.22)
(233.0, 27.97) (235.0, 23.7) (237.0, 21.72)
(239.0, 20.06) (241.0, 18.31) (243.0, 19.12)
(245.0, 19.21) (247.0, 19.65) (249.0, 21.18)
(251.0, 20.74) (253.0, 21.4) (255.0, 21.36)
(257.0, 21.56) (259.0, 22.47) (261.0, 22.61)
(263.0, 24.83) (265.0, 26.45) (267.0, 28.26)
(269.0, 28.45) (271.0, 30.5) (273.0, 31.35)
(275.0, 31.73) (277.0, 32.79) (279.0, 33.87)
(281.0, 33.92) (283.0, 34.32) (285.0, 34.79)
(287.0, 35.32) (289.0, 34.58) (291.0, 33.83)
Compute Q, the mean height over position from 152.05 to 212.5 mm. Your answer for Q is 35.9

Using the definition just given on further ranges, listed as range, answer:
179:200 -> 35.5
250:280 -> 26.6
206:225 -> 35.8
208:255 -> 28.2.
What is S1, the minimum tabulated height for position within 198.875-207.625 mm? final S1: 34.62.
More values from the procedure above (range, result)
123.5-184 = 34.09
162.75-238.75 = 21.72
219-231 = 30.22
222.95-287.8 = 18.31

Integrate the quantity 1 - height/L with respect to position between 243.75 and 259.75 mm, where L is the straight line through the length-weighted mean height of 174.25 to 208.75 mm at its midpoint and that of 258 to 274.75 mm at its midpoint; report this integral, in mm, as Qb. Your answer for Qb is 4.4 mm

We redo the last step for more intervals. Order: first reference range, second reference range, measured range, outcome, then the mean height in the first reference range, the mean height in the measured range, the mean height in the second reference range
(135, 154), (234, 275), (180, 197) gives -2.69 mm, 35.6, 35.5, 23.4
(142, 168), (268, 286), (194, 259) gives 8.97 mm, 36.1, 29.4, 32.4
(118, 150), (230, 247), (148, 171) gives -3.04 mm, 35.1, 36.2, 22.4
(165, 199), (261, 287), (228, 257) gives 8.84 mm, 35.9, 22.6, 30.8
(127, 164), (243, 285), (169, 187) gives -1.63 mm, 35.6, 36.1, 26.4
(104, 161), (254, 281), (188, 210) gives -2.74 mm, 35.4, 35.5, 27.6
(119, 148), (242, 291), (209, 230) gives -3.68 mm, 35.1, 35.3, 27.2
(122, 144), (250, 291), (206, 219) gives -2.00 mm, 35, 36.1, 28.7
